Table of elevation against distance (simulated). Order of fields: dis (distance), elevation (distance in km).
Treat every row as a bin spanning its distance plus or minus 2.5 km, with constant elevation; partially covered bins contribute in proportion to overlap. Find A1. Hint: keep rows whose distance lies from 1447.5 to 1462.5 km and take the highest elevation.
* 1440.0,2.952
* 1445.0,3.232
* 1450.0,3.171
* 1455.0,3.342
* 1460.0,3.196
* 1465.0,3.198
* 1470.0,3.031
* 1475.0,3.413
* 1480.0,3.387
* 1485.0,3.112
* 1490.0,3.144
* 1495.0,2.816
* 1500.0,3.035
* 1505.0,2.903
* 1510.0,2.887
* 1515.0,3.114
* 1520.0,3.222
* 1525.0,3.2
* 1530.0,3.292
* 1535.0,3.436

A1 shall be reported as 3.342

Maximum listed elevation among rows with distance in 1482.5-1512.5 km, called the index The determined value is 3.144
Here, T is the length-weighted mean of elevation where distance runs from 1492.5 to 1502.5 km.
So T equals 2.93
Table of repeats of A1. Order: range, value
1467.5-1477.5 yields 3.413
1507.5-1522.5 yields 3.222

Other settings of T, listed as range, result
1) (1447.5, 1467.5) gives 3.23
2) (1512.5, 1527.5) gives 3.18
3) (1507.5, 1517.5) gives 3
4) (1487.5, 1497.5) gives 2.98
